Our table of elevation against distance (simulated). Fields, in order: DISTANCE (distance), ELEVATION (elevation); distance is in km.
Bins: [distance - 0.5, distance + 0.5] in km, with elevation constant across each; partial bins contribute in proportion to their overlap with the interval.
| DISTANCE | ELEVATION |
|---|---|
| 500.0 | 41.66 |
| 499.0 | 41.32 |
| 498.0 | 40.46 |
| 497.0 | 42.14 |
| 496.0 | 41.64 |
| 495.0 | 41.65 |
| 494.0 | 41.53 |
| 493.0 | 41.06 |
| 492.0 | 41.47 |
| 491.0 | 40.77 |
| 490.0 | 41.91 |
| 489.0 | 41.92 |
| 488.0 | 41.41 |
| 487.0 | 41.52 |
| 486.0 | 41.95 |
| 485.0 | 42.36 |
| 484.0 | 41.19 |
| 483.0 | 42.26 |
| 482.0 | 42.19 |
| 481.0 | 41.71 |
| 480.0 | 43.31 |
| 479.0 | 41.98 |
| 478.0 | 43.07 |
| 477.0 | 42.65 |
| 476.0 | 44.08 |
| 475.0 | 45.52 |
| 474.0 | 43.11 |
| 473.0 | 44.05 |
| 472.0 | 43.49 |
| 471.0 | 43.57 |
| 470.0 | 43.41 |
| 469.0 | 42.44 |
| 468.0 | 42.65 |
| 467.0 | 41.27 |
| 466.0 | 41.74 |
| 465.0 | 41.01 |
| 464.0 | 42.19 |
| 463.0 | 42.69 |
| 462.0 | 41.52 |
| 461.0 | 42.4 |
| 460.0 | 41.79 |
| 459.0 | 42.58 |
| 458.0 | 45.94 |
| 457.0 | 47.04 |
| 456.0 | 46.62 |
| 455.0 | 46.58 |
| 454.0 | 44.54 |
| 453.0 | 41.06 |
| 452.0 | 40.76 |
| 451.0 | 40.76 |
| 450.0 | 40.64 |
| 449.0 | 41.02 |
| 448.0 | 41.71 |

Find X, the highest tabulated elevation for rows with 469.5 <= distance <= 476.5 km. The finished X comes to 45.52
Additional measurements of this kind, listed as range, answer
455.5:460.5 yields 47.04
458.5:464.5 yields 42.69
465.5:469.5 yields 42.65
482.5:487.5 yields 42.36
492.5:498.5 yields 42.14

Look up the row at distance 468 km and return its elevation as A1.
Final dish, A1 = 42.65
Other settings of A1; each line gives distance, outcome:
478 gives 43.07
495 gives 41.65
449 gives 41.02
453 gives 41.06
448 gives 41.71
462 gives 41.52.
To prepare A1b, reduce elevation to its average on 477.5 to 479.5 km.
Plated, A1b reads 42.5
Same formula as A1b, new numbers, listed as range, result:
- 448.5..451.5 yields 40.8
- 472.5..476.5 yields 44.2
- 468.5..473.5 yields 43.4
